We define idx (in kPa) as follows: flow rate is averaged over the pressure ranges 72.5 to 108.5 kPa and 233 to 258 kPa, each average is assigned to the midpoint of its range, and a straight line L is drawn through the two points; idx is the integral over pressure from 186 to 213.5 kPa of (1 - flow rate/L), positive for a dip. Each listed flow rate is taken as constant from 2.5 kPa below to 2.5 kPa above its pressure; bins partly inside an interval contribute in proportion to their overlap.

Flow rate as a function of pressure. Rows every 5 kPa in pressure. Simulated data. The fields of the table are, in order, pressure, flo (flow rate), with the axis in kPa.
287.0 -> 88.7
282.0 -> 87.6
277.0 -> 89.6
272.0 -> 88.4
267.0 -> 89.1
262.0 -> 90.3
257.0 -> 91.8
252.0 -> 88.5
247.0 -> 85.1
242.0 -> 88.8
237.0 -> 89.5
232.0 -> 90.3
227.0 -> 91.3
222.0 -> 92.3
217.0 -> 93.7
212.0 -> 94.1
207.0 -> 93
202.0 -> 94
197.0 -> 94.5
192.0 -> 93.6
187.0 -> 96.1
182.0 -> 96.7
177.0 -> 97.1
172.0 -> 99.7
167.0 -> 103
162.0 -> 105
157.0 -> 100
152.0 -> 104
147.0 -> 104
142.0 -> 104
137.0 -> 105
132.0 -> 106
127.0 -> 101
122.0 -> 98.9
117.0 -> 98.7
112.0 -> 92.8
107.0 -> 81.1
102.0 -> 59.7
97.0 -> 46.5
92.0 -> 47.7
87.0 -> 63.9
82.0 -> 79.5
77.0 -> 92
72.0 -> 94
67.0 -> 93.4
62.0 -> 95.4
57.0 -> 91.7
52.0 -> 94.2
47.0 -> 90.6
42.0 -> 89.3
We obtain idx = -3.8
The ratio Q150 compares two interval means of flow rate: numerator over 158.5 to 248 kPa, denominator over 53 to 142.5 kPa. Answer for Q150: 1.10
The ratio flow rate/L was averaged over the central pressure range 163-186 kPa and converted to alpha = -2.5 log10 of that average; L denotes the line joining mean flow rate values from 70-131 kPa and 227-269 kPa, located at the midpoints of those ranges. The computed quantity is -0.17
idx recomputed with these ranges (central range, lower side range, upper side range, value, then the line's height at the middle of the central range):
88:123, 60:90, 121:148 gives 8.01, 94.7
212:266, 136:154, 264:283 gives 1.52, 92.9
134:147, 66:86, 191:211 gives -1.96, 90.8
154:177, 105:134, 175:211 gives -1.43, 95.5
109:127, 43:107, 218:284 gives -3.31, 81.9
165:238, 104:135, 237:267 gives -2.38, 91.6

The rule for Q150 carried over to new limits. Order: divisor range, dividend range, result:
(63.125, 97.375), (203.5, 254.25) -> 1.19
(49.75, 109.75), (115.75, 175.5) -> 1.31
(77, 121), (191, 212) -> 1.28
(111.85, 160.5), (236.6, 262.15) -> 0.87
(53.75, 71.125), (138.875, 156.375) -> 1.11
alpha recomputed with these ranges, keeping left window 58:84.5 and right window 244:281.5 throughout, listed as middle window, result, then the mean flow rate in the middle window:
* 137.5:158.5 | -0.15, 103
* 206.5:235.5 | -0.04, 92.3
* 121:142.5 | -0.15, 103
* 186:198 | -0.06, 94.6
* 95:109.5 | 0.39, 63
